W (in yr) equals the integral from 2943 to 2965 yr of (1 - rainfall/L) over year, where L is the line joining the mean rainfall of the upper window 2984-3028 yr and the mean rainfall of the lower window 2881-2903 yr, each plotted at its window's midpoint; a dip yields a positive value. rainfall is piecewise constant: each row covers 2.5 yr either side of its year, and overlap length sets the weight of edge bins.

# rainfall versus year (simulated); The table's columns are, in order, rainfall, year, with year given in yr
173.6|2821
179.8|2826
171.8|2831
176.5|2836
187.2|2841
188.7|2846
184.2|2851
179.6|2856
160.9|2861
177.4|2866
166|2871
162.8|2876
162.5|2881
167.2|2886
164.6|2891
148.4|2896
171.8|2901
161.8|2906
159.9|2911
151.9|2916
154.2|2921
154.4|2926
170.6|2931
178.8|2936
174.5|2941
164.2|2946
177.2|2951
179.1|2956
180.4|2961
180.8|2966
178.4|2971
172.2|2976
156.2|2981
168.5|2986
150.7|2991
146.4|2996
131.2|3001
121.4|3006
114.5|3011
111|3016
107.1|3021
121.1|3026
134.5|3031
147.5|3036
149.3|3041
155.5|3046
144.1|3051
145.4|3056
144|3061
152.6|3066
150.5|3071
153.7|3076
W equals -4.7 yr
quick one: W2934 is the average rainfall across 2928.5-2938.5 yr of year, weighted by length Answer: 175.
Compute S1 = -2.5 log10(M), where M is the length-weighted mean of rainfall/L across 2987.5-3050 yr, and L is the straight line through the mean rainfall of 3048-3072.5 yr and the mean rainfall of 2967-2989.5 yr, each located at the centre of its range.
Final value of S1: 0.18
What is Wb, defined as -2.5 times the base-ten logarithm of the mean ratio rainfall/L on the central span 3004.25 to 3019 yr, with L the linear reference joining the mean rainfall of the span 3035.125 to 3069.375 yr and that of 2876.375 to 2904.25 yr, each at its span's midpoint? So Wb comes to 0.30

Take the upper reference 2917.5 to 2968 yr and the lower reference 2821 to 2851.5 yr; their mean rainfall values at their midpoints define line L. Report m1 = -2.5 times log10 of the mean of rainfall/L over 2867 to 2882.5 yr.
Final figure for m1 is 0.08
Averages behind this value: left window 181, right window 171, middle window 165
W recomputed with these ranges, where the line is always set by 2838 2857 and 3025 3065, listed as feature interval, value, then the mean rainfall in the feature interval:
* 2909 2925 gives 1.5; 155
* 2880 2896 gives 1.3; 162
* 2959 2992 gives -2.5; 170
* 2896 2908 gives 0.7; 163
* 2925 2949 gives -0.5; 170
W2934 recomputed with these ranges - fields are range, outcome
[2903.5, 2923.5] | 157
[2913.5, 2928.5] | 154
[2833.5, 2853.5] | 184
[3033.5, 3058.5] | 148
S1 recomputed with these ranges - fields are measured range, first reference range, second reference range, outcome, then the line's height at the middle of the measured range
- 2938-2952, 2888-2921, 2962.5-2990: -0.039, 166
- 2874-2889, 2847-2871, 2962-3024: 0.040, 170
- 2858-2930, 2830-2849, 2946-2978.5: 0.113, 180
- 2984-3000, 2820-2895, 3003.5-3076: -0.048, 146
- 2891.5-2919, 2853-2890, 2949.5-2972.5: 0.087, 172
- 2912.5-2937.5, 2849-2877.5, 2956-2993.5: 0.064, 171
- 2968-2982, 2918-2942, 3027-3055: -0.089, 157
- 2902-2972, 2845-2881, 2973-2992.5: -0.015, 167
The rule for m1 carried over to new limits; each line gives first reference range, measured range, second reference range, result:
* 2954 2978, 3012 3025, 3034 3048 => 0.39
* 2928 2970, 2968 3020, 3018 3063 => 0.10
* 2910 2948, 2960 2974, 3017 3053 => -0.17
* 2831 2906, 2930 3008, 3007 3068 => -0.10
